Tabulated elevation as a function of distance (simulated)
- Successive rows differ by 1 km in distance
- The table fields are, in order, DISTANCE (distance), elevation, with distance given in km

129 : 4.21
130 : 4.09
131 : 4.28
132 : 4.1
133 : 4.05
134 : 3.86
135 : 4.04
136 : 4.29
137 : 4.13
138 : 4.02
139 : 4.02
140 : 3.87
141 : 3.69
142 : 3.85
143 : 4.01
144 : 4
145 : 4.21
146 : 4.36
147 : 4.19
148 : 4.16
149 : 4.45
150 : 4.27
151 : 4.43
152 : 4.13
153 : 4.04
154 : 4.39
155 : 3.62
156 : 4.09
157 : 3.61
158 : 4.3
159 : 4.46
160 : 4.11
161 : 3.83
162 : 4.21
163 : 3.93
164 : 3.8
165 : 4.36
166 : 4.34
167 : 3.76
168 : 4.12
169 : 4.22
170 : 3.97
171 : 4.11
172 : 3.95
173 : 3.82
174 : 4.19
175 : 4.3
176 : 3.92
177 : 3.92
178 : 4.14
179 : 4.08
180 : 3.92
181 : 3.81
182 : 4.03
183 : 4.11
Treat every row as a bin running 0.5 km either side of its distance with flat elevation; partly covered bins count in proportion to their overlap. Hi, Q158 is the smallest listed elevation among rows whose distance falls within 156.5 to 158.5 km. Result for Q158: 3.61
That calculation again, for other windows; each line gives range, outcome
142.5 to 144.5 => 4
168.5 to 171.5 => 3.97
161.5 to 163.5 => 3.93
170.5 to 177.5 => 3.82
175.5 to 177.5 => 3.92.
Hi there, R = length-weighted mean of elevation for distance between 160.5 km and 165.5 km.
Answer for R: 4.03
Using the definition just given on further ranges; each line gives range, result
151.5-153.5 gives 4.08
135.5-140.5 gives 4.07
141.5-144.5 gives 3.95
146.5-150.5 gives 4.27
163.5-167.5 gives 4.06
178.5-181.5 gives 3.94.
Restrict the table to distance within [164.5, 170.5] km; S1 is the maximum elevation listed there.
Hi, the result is 4.36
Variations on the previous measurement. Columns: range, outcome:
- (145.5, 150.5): 4.45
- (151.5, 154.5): 4.39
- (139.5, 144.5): 4.01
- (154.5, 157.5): 4.09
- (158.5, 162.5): 4.46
